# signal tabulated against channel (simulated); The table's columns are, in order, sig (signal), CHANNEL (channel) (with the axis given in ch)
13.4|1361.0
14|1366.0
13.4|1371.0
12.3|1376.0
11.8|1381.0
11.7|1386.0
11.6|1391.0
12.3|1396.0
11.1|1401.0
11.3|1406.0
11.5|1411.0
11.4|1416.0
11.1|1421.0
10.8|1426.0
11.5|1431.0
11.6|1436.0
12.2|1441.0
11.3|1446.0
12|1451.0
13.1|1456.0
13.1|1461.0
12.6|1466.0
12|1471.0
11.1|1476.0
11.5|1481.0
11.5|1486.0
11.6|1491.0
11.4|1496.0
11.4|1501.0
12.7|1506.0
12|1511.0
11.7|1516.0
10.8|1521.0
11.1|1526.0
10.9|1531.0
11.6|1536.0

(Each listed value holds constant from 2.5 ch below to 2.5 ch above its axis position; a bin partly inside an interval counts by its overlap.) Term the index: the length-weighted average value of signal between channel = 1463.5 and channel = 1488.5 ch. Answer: 11.7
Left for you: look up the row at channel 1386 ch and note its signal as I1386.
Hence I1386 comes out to 11.7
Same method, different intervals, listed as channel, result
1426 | 10.8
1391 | 11.6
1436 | 11.6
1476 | 11.1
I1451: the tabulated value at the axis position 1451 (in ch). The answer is 12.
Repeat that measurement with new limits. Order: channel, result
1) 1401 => 11.1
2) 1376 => 12.3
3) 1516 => 11.7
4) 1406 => 11.3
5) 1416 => 11.4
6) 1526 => 11.1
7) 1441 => 12.2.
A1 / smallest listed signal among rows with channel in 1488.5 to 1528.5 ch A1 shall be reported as 10.8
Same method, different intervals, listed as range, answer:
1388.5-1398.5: 11.6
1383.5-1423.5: 11.1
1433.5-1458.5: 11.3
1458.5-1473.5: 12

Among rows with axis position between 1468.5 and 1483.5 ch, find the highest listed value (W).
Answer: 12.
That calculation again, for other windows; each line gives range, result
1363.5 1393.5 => 14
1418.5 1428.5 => 11.1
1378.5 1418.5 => 12.3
